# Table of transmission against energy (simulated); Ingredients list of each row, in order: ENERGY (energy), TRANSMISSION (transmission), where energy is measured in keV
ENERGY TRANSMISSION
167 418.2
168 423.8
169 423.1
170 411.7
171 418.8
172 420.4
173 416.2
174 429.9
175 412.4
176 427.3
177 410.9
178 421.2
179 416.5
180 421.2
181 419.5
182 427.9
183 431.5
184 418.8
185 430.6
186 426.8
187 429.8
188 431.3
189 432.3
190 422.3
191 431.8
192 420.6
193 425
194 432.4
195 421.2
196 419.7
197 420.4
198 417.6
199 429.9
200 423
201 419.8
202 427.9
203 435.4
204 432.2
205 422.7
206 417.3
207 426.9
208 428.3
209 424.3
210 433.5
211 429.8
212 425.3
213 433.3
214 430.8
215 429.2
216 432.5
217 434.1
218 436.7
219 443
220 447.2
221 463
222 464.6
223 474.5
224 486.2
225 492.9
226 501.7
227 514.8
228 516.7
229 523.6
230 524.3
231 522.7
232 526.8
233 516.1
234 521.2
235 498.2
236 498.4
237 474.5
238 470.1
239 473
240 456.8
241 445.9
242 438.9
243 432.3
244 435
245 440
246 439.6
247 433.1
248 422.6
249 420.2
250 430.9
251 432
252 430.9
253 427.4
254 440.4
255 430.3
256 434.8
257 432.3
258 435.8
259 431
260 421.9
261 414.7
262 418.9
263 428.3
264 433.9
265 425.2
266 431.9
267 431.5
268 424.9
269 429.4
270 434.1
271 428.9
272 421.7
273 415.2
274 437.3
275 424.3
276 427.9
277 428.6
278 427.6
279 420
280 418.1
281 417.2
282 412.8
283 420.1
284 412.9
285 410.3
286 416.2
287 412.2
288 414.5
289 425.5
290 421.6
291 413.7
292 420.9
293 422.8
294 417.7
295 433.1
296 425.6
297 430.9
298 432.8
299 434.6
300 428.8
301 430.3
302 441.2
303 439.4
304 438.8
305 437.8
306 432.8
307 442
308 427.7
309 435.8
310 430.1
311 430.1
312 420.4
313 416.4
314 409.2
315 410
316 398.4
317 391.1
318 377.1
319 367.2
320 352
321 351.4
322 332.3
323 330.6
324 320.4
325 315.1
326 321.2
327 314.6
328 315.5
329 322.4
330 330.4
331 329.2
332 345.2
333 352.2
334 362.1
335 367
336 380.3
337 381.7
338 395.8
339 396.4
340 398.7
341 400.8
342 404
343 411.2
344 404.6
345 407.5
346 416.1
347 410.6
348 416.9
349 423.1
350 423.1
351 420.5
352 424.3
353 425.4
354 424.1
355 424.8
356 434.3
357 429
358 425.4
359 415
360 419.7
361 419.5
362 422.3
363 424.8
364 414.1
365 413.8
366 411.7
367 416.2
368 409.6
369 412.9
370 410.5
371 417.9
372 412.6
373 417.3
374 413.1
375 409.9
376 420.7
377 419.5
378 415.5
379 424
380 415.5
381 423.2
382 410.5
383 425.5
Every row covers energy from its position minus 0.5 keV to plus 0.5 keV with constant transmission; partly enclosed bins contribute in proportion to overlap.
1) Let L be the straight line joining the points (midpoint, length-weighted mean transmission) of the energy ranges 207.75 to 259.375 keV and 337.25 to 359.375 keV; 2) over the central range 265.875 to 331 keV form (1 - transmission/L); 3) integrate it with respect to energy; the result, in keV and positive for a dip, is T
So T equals 4.23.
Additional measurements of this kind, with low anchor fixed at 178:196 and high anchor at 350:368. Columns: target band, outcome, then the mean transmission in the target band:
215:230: -1.7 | 474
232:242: -1.4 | 484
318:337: 3.6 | 342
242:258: -0.3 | 432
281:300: 0.1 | 421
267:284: 0.0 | 424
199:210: 0.0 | 426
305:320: 0.4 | 412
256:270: -0.1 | 428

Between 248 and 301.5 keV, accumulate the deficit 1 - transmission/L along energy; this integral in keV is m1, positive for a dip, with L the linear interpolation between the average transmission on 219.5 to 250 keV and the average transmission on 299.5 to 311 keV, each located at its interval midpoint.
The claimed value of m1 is 3.2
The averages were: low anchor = 475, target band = 425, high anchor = 435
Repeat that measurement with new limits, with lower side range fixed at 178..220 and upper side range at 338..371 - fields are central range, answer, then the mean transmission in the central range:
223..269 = -3.6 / 457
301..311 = -0.4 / 436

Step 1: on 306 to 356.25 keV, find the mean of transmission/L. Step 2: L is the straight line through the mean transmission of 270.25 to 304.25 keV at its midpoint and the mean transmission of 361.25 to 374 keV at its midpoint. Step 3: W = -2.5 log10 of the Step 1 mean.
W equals 0.09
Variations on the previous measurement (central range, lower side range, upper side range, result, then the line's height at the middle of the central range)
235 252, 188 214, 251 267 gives -0.05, 429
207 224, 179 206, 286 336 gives -0.05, 419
